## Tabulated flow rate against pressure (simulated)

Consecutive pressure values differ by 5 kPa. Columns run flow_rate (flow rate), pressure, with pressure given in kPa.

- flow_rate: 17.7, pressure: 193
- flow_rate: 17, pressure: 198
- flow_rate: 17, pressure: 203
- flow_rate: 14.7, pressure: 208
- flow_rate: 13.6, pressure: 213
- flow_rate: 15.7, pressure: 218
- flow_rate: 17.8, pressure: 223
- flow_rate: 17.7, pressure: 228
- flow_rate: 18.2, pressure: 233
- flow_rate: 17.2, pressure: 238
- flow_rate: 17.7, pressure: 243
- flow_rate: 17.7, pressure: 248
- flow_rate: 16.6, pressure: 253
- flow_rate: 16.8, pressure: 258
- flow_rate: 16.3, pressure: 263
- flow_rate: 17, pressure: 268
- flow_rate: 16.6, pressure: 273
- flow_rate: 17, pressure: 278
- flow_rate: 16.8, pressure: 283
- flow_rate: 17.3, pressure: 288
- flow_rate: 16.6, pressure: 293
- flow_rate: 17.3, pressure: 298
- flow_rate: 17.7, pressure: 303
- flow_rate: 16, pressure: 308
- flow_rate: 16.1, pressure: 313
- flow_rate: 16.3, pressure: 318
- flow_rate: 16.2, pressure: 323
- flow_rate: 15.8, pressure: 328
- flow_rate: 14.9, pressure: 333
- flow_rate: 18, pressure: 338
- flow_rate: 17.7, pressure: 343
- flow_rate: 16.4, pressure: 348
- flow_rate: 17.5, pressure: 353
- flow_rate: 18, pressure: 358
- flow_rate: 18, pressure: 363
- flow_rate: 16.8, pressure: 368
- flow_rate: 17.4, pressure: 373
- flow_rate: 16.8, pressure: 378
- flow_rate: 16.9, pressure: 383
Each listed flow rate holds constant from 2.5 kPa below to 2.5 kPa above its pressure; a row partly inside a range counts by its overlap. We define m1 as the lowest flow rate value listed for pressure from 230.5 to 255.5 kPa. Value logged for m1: 16.6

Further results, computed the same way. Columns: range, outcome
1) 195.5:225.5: 13.6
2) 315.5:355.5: 14.9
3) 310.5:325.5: 16.1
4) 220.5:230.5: 17.7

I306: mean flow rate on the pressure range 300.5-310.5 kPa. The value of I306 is 16.9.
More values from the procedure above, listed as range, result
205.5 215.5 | 14.2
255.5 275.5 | 16.7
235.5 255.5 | 17.3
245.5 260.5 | 17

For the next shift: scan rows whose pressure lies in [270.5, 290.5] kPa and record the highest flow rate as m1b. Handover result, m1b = 17.3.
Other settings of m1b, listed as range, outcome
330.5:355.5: 18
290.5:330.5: 17.7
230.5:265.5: 18.2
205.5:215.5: 14.7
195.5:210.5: 17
